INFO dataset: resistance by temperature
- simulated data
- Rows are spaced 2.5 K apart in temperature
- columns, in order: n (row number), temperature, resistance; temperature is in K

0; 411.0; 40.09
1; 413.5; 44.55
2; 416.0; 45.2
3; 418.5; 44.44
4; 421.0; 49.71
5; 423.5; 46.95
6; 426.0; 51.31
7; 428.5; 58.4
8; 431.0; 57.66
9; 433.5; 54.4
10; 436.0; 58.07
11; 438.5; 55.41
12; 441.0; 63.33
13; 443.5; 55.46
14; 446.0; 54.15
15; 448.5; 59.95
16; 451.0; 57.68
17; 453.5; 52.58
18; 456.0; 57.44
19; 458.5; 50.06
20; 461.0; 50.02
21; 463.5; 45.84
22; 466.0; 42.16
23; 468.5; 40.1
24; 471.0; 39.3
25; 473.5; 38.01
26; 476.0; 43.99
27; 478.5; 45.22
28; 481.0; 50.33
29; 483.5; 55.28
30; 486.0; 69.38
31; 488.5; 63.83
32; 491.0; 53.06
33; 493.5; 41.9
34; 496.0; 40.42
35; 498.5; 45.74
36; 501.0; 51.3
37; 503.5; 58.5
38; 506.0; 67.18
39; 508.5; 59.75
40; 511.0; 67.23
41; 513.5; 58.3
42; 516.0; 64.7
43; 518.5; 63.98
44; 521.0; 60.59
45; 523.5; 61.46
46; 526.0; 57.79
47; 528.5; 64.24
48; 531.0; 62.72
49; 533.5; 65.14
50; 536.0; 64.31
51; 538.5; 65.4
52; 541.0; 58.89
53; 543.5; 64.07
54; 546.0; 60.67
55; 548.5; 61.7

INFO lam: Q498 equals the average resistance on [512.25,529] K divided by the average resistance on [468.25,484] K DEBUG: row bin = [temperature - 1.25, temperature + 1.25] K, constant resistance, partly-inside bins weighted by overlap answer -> 1.38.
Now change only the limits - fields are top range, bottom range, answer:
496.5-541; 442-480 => 1.24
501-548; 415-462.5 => 1.16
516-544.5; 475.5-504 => 1.21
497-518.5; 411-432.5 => 1.20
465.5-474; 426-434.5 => 0.71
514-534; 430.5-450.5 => 1.09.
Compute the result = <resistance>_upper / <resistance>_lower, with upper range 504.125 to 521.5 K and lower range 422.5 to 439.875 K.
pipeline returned 1.15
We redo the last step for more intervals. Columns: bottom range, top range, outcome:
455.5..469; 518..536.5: 1.31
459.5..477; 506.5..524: 1.46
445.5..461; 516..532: 1.13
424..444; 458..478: 0.77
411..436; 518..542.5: 1.24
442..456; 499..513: 1.06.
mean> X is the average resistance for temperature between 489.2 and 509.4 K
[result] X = 52.4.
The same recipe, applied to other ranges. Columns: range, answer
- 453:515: 51.5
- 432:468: 53.8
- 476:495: 53.3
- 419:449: 55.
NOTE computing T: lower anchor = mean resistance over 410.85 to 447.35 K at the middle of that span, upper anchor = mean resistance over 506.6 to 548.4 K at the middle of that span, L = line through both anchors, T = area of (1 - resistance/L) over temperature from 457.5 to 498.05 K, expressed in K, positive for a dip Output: 6.6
